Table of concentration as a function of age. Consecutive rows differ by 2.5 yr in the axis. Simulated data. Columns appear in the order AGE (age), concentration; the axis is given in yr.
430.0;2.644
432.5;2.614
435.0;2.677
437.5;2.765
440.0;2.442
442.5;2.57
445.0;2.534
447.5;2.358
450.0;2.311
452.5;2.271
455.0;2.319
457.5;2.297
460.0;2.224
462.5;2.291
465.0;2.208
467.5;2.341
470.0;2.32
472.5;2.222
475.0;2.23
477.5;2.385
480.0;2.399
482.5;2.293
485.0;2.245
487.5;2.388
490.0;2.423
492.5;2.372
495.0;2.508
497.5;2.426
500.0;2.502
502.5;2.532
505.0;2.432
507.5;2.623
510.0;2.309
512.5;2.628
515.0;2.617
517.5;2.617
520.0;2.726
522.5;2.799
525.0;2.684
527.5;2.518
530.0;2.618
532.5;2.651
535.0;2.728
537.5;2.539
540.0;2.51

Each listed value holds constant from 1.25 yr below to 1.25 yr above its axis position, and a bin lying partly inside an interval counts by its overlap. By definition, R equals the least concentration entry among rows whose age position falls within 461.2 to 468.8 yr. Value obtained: 2.208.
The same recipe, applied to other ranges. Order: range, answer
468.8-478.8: 2.222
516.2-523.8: 2.617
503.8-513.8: 2.309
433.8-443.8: 2.442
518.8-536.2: 2.518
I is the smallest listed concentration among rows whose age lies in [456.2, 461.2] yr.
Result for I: 2.224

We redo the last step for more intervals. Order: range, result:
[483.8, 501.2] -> 2.245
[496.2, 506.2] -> 2.426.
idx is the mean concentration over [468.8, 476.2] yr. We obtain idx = 2.26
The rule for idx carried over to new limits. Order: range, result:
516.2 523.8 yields 2.71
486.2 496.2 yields 2.42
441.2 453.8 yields 2.41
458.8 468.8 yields 2.27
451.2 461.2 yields 2.28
